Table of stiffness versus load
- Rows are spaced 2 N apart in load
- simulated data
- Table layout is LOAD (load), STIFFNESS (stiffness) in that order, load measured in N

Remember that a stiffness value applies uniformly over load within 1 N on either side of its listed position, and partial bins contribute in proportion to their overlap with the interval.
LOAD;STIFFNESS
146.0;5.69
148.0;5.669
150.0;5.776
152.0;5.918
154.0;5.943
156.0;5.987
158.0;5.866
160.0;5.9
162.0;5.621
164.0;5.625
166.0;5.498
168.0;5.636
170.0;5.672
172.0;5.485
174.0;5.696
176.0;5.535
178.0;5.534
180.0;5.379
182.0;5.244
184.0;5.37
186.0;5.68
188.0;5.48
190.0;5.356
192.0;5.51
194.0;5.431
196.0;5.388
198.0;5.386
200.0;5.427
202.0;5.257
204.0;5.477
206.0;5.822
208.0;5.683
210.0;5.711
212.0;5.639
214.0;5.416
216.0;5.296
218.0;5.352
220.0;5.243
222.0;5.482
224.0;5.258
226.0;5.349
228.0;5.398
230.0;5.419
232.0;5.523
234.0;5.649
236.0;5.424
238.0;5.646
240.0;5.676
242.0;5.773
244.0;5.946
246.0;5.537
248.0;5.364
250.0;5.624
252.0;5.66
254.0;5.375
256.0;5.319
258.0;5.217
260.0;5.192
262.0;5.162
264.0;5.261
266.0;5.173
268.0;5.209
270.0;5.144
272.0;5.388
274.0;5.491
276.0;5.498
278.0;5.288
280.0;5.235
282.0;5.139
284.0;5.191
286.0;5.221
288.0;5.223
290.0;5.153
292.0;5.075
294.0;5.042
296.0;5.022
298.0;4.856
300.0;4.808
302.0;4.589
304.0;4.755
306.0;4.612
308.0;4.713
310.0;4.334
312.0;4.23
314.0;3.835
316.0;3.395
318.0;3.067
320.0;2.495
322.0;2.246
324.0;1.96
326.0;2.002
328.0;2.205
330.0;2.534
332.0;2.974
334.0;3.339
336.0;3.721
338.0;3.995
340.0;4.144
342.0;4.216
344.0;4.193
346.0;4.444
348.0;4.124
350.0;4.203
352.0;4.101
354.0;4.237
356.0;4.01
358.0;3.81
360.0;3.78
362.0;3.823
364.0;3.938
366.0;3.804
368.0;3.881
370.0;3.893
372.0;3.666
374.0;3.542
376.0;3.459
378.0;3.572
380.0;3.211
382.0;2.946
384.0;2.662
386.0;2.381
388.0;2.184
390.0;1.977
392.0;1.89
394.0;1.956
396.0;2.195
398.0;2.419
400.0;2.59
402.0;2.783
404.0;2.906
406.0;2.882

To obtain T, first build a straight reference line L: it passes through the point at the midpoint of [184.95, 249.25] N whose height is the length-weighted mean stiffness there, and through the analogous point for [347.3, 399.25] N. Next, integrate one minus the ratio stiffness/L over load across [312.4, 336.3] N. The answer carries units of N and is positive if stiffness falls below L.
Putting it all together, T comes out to 7.0 N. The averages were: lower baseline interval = 5.5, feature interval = 2.82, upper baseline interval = 3.29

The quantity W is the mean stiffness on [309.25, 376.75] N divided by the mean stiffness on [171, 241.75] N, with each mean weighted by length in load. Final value 0.65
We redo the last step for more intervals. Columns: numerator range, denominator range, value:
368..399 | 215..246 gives 0.52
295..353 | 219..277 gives 0.69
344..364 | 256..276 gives 0.77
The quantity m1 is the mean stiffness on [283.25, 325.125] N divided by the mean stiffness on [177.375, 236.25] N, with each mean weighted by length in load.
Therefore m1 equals 0.78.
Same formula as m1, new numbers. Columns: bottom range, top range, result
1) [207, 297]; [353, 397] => 0.60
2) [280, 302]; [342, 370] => 0.80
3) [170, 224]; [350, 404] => 0.58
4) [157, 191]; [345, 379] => 0.70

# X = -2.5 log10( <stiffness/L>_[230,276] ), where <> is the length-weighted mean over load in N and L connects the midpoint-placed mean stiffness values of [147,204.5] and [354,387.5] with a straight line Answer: -0.14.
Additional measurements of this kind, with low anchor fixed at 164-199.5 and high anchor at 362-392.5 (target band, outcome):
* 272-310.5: -0.197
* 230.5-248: -0.170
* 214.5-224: -0.061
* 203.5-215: -0.094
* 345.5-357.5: -0.193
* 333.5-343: -0.079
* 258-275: -0.171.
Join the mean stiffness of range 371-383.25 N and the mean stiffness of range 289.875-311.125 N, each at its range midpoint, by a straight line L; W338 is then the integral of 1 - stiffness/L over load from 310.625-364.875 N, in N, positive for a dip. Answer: 7.1 N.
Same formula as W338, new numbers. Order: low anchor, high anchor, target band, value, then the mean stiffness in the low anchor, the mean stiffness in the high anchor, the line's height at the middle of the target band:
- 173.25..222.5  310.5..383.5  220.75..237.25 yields -1.22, 5.47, 3.53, 5.06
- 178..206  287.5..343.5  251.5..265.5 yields -2.15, 5.43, 3.87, 4.59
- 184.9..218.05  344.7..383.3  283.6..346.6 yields 5.26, 5.49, 3.81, 4.31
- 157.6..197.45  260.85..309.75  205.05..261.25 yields -2.07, 5.54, 5.08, 5.3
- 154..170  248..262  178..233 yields 1.25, 5.74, 5.38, 5.57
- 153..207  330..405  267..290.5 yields -4.60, 5.56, 3.37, 4.41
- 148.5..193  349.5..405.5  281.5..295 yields -2.88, 5.62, 3.2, 4.24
